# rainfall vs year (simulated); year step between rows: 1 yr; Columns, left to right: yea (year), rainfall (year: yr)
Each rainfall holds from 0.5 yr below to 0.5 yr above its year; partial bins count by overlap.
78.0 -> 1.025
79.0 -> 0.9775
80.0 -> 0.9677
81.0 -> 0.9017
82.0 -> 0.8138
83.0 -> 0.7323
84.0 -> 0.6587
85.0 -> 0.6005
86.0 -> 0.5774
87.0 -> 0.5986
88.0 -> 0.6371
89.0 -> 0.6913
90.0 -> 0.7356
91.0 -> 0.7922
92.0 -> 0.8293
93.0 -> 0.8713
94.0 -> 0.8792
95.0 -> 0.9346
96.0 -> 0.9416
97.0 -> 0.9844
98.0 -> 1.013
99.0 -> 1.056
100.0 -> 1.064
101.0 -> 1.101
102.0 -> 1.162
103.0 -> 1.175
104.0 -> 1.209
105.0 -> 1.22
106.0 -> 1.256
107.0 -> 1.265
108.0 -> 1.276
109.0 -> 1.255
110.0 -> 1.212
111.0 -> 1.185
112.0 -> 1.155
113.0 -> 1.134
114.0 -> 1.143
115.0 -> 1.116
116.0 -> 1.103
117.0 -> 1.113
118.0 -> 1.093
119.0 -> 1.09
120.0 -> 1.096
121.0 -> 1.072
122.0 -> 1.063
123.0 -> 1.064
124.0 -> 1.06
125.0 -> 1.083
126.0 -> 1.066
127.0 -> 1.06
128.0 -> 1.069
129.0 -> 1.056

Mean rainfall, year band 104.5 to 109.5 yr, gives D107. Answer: 1.25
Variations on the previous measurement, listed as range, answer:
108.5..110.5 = 1.23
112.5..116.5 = 1.12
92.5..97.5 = 0.922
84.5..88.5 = 0.603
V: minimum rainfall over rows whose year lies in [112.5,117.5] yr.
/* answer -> 1.103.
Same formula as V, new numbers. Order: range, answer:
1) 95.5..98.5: 0.9416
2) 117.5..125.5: 1.06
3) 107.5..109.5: 1.255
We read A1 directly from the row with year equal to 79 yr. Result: 0.9775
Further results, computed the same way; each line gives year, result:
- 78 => 1.025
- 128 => 1.069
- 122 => 1.063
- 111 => 1.185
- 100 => 1.064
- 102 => 1.162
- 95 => 0.9346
